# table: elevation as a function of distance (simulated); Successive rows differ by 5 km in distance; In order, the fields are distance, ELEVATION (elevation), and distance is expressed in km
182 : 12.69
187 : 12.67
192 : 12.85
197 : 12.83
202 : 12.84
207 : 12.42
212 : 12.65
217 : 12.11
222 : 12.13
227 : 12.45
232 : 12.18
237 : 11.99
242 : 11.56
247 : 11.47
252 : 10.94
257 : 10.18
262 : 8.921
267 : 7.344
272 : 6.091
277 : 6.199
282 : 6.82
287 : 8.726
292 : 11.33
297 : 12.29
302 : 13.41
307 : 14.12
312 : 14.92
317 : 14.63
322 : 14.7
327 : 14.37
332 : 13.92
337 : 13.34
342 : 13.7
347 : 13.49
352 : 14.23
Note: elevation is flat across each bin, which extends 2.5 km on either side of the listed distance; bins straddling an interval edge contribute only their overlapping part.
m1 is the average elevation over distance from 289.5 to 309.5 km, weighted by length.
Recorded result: 12.8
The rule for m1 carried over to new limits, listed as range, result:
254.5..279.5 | 7.75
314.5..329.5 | 14.6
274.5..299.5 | 9.07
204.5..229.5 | 12.4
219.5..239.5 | 12.2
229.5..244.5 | 11.9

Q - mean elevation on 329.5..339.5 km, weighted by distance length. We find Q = 13.6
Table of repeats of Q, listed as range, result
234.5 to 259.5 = 11.2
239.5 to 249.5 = 11.5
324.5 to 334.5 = 14.1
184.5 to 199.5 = 12.8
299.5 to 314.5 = 14.1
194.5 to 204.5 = 12.8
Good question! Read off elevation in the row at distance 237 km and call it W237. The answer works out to 11.99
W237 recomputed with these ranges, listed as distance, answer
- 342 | 13.7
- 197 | 12.83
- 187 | 12.67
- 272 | 6.091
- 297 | 12.29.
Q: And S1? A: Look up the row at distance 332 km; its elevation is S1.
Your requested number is 13.92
